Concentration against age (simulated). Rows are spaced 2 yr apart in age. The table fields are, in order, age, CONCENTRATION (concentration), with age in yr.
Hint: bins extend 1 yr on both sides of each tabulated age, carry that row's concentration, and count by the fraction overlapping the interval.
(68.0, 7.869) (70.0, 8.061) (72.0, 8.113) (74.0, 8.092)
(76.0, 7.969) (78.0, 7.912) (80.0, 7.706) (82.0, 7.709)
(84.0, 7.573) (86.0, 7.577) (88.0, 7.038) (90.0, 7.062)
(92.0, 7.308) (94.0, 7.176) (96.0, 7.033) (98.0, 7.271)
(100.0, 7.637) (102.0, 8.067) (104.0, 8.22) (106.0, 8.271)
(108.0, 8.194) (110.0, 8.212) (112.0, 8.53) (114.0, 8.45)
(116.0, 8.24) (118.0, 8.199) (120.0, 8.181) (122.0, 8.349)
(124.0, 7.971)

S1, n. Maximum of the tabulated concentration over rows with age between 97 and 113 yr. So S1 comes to 8.53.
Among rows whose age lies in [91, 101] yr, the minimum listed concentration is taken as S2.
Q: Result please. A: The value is 7.033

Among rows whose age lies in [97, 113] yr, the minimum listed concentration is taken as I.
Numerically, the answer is 7.271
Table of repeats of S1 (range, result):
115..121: 8.24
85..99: 7.577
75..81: 7.969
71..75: 8.113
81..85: 7.709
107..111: 8.212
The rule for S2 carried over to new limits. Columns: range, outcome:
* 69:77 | 7.969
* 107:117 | 8.194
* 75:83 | 7.706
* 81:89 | 7.038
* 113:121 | 8.181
